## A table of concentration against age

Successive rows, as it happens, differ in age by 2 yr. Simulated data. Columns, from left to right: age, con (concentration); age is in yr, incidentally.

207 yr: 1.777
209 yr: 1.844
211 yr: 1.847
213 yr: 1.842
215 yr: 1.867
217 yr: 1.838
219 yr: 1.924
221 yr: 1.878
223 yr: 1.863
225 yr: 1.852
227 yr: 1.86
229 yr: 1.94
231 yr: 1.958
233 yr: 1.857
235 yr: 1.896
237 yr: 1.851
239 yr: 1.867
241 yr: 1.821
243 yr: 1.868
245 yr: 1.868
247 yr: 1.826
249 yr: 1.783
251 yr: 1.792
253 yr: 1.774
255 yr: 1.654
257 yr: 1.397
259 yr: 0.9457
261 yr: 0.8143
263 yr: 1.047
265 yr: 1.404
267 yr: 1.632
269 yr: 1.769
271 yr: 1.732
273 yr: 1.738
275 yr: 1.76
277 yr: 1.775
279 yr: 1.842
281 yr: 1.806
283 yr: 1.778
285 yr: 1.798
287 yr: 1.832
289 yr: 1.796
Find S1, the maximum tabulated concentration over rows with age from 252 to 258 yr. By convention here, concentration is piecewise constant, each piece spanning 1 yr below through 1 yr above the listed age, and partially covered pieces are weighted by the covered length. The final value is 1.774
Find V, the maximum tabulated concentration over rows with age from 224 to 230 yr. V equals 1.94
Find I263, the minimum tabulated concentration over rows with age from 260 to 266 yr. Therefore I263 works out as 0.8143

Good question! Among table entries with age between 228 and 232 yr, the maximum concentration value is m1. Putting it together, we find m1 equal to 1.958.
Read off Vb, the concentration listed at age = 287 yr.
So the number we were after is 1.832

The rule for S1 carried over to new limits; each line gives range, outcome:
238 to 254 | 1.868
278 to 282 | 1.842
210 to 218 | 1.867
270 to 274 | 1.738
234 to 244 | 1.896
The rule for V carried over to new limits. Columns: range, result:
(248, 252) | 1.792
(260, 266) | 1.404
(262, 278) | 1.775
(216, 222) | 1.924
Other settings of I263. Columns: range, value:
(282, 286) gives 1.778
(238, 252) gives 1.783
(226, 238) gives 1.851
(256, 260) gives 0.9457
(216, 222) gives 1.838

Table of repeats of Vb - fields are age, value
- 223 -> 1.863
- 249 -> 1.783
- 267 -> 1.632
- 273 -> 1.738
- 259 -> 0.9457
